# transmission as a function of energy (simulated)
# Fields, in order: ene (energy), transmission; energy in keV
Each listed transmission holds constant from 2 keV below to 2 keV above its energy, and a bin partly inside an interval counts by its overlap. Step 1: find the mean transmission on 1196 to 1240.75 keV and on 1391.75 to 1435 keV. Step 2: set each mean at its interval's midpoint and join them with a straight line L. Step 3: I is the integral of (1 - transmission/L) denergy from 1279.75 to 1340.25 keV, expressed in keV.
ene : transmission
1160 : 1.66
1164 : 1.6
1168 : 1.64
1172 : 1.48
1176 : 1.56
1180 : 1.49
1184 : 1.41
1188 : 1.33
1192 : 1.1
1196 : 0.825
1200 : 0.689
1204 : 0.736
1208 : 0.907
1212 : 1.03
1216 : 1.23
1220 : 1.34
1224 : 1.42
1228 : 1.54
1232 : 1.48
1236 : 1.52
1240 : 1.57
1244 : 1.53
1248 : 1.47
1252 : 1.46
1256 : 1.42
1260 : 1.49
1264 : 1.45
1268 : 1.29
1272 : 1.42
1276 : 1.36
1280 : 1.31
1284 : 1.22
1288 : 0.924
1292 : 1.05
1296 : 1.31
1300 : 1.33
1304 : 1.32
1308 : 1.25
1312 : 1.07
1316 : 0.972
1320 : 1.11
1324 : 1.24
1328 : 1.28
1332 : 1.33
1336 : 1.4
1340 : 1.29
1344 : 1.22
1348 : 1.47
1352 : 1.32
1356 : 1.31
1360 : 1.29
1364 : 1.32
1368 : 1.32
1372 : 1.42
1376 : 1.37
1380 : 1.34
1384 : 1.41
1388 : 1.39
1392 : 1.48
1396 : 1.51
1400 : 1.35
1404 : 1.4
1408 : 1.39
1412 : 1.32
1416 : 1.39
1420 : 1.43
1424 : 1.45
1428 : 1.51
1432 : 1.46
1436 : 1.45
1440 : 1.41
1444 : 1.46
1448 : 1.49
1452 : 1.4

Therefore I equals 4.5 keV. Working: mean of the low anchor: 1.2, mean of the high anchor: 1.42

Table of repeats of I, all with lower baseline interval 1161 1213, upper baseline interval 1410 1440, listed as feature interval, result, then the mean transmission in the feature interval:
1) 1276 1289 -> 1.06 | 1.2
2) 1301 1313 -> 0.85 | 1.24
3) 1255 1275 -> -1.82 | 1.41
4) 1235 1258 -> -3.90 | 1.49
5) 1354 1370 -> 0.76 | 1.31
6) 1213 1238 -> -2.89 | 1.41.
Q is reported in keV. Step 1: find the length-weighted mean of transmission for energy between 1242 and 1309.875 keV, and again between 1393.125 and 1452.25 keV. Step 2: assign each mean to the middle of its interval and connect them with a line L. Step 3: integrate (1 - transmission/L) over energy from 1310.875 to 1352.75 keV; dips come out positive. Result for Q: 3.7 keV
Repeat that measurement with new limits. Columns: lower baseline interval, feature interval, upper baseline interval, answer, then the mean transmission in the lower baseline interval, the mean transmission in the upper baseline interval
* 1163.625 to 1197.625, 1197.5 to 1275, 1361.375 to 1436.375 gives 4.0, 1.38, 1.4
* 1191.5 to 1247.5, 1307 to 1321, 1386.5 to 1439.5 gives 2.4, 1.22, 1.43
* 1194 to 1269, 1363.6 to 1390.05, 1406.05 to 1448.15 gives 0.4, 1.28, 1.43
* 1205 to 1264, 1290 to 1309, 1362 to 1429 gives 1.8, 1.38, 1.4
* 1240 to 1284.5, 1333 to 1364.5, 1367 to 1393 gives 1.5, 1.42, 1.39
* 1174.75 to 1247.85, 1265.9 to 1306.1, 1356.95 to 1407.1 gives 1.9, 1.26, 1.38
